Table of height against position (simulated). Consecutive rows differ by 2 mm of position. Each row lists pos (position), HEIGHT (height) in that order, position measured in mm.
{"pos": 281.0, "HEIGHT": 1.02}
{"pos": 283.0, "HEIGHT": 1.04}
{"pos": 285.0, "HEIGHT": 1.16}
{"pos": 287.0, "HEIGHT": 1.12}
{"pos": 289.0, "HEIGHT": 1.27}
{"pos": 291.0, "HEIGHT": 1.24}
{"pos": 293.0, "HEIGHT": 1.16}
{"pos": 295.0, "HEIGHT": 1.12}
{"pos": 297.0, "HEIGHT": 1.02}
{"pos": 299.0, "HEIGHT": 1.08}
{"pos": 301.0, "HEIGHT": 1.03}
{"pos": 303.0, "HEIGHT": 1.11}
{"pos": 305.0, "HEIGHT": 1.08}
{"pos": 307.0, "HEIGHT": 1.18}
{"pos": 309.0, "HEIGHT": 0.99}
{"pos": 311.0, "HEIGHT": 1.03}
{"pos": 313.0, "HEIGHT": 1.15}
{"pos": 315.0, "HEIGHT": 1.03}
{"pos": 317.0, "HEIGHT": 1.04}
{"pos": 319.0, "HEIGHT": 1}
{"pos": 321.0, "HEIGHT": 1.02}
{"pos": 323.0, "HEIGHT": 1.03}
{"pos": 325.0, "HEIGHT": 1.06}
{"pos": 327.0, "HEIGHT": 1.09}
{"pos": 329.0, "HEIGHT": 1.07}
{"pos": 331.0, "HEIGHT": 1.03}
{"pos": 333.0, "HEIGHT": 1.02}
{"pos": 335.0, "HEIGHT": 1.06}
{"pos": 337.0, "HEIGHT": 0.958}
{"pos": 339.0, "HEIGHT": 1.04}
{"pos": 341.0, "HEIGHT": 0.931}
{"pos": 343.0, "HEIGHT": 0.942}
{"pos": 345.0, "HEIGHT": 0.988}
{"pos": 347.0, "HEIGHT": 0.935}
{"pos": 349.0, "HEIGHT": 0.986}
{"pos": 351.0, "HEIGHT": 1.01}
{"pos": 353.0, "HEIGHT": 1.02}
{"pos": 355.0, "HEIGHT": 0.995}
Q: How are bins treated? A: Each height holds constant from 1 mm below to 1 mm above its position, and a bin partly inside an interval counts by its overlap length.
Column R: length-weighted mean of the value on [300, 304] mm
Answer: 1.07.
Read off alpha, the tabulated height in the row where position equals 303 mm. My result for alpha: 1.11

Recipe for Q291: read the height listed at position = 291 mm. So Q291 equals 1.24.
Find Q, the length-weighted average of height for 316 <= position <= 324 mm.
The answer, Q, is 1.02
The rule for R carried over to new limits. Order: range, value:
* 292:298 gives 1.1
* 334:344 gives 0.986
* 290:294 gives 1.2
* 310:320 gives 1.05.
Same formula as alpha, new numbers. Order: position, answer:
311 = 1.03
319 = 1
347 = 0.935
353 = 1.02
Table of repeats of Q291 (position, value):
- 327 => 1.09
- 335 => 1.06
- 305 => 1.08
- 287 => 1.12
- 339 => 1.04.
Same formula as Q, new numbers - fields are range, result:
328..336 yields 1.04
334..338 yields 1.01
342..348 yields 0.955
